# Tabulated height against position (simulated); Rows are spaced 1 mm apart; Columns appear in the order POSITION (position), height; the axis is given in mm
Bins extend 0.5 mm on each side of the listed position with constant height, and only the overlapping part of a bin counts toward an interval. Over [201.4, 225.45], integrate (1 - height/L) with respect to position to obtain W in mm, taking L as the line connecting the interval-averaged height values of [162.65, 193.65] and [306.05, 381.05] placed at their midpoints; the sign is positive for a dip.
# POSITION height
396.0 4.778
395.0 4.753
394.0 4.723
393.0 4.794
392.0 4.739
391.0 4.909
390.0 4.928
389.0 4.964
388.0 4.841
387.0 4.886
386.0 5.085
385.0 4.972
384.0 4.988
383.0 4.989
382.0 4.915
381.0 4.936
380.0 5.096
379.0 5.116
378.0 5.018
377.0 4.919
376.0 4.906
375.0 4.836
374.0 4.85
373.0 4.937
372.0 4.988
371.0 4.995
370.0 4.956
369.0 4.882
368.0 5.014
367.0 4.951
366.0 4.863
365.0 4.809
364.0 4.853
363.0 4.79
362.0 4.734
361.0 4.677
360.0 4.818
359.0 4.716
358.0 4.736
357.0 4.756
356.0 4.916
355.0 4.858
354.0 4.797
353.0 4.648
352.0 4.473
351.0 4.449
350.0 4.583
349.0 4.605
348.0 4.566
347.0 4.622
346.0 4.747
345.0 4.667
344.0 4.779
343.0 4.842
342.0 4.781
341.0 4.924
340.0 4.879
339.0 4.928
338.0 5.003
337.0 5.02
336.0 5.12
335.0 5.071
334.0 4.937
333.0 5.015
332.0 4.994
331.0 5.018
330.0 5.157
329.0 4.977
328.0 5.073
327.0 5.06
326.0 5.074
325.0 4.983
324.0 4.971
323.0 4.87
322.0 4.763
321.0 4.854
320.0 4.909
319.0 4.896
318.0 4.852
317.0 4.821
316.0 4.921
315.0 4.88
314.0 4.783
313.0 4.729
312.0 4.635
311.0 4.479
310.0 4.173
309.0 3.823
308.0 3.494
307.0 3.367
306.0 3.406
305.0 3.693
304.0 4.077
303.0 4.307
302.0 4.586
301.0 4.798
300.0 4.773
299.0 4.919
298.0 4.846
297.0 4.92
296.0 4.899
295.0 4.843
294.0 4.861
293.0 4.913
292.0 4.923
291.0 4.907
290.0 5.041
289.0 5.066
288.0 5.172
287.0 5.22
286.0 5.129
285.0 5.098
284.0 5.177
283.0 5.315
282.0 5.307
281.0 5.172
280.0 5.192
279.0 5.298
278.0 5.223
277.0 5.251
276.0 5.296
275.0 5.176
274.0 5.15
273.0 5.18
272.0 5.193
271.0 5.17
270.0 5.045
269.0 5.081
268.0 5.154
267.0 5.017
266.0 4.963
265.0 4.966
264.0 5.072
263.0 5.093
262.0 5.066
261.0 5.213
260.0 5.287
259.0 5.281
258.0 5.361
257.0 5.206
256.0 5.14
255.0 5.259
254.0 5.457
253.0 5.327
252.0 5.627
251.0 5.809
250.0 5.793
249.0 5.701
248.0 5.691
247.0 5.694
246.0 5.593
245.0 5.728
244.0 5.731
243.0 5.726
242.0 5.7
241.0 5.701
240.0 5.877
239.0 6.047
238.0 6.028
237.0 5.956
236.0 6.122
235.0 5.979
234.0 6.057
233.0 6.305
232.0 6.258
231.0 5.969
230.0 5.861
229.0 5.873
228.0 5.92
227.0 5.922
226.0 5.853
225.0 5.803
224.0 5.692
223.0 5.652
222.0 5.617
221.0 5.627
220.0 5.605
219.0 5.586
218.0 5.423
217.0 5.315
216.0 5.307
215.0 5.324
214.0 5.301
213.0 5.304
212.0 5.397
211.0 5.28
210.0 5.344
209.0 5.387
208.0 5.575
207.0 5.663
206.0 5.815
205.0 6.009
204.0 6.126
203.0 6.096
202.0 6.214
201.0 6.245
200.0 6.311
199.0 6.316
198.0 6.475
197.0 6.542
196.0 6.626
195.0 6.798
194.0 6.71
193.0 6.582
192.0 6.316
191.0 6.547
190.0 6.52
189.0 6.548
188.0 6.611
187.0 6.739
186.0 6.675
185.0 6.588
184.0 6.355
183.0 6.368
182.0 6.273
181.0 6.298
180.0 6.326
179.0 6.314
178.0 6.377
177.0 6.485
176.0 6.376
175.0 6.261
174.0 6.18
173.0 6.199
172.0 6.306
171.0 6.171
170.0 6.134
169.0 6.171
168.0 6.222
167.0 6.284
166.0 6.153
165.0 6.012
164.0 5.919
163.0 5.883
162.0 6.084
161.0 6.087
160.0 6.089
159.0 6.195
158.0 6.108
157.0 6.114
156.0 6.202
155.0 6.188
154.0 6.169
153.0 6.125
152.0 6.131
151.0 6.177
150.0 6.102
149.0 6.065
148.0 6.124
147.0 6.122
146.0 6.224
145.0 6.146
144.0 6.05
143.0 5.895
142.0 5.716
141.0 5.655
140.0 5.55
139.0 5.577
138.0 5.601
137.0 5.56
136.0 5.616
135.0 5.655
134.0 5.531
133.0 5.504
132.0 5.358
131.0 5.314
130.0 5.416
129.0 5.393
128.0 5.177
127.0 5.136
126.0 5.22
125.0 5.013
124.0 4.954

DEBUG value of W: 1.6 mm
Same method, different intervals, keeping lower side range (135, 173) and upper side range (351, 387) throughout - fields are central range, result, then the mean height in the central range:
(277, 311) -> 3.5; 4.73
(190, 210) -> -1.5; 6.21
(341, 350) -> 0.5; 4.71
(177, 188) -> -1.1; 6.44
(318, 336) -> 0.4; 4.98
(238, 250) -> -0.5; 5.76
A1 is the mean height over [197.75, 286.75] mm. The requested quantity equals 5.55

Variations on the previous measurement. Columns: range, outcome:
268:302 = 5.07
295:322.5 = 4.51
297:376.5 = 4.74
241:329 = 5.01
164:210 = 6.28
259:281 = 5.15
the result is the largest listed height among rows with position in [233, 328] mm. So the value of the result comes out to 6.305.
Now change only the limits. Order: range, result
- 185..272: 6.798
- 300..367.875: 5.157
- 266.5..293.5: 5.315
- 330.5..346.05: 5.12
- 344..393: 5.116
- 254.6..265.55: 5.361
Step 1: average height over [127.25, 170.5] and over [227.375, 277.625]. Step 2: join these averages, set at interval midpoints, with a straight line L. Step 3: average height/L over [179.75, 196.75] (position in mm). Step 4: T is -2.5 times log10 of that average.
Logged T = -0.14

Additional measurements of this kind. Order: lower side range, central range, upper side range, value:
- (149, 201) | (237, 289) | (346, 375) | 0.04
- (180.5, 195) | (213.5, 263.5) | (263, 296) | 0.02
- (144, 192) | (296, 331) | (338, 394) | 0.13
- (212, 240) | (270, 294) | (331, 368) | 0.04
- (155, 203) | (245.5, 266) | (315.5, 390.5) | 0.06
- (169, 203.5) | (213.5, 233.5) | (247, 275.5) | 0.02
